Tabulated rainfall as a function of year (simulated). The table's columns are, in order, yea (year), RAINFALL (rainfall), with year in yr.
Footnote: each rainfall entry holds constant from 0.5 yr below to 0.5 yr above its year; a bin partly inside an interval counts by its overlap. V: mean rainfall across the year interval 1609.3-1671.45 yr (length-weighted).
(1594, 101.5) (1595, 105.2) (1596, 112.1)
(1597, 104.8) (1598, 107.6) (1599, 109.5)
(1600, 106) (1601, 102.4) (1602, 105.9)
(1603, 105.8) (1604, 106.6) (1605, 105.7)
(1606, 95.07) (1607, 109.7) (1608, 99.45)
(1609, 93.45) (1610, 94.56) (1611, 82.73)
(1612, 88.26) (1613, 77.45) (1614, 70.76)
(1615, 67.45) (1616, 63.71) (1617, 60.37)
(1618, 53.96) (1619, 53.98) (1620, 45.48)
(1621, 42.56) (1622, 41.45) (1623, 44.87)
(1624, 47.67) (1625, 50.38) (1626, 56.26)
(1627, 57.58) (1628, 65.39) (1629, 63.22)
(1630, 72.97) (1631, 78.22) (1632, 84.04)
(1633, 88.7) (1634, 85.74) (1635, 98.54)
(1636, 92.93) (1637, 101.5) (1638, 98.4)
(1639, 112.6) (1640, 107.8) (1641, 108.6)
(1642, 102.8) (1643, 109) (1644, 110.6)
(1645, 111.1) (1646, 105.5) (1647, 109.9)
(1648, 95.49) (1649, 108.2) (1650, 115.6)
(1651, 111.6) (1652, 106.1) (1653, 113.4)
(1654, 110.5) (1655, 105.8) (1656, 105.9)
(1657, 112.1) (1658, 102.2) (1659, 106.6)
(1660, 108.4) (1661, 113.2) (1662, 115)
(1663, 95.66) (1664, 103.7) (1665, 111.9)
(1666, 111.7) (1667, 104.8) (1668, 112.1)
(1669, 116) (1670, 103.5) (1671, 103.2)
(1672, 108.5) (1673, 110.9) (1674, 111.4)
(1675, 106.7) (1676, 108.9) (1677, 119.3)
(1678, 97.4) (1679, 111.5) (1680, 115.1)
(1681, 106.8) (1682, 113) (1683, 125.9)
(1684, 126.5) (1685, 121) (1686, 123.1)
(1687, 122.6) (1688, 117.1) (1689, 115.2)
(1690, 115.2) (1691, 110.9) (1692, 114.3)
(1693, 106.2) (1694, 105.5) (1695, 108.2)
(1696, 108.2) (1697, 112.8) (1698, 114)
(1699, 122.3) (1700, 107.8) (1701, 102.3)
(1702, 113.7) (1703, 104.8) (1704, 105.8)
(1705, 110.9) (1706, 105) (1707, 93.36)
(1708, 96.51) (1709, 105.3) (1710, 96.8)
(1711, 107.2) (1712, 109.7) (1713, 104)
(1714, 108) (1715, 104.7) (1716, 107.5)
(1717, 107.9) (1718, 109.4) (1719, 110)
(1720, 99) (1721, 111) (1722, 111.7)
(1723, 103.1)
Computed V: 90.3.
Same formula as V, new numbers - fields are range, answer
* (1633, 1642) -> 100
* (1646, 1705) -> 111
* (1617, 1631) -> 54.6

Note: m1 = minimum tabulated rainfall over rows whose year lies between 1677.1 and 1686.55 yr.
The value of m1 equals 97.4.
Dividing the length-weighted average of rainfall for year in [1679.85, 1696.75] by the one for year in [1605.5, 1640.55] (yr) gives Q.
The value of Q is 1.5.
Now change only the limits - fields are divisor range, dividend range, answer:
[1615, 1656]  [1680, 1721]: 1.30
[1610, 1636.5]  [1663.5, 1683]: 1.63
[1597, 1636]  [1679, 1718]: 1.40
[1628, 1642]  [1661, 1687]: 1.22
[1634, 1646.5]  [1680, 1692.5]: 1.13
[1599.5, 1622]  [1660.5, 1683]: 1.33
